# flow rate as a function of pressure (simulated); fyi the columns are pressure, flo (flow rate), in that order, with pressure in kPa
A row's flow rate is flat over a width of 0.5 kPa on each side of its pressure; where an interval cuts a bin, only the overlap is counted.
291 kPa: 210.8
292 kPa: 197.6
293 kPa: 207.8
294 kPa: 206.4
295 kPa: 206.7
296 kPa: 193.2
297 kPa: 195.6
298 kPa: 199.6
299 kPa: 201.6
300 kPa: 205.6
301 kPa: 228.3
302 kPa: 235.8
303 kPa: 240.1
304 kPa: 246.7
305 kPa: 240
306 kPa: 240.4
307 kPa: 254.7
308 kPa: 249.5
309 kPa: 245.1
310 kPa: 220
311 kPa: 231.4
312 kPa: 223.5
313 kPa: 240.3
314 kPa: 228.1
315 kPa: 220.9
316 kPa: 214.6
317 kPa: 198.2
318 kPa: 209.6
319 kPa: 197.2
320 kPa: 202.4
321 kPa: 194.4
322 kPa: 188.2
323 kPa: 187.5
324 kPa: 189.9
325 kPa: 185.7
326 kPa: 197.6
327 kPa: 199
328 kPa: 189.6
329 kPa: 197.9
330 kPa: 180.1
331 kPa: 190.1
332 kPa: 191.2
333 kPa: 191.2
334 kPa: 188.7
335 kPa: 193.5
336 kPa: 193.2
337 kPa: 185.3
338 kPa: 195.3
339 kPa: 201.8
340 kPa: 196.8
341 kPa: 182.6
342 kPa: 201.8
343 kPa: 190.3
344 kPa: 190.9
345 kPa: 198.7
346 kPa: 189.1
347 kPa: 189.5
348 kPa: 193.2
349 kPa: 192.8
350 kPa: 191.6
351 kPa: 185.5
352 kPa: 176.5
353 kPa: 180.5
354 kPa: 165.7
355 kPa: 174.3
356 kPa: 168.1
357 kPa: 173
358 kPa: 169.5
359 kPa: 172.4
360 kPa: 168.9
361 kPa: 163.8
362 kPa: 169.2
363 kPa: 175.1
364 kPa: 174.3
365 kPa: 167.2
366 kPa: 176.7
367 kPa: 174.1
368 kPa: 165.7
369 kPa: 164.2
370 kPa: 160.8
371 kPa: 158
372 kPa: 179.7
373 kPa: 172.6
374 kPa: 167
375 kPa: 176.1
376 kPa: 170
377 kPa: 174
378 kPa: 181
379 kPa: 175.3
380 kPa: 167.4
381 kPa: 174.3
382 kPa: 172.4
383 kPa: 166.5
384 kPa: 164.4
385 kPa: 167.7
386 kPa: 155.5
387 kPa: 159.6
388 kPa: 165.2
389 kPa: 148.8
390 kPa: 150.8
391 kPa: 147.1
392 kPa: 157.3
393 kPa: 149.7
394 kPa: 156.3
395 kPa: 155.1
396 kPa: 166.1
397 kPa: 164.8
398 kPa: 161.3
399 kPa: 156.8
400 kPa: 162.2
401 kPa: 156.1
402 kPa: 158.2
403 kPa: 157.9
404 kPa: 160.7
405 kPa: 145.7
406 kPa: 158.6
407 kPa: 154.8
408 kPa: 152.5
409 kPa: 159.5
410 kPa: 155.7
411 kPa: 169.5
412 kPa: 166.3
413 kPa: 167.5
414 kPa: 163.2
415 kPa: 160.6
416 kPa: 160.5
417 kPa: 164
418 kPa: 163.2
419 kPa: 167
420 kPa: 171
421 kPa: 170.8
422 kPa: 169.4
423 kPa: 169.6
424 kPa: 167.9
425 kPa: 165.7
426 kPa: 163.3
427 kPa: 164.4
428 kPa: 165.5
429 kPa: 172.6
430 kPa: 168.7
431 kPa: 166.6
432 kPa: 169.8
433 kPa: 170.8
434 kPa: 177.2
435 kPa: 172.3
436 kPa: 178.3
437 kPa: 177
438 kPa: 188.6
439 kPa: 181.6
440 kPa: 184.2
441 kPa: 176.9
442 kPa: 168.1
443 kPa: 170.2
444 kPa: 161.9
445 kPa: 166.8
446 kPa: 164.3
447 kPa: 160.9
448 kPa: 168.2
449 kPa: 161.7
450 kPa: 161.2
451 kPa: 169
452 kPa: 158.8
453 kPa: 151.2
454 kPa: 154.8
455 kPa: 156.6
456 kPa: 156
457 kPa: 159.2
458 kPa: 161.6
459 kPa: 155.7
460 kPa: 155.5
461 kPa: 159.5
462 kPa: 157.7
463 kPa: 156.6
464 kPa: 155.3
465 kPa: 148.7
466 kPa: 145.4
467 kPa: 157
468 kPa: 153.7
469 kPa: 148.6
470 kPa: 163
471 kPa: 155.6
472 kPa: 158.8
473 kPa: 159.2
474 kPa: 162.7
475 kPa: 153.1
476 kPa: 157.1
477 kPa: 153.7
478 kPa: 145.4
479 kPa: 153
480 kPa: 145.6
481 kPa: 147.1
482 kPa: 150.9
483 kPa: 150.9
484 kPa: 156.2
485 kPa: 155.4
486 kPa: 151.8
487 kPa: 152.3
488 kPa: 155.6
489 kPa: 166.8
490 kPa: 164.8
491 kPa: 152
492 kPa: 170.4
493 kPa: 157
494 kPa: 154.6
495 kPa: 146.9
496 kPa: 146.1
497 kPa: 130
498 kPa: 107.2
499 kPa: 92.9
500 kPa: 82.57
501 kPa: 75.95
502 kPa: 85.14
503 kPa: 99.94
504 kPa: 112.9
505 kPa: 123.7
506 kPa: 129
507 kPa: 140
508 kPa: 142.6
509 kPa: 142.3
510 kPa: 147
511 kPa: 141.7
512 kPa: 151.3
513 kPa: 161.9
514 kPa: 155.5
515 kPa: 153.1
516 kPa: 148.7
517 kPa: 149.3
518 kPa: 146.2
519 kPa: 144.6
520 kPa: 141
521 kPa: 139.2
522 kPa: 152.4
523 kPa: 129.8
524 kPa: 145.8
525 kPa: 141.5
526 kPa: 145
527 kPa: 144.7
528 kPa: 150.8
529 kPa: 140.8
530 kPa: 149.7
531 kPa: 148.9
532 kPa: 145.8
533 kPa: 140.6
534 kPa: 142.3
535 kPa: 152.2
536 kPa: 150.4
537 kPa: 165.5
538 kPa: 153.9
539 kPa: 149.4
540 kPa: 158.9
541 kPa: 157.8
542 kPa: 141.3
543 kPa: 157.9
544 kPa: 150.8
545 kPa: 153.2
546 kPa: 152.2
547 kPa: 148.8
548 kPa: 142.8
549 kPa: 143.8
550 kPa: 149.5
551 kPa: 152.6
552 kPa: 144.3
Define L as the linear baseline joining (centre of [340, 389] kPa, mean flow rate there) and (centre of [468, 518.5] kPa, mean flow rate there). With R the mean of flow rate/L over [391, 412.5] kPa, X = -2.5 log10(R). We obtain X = 0.05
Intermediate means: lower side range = 175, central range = 158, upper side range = 143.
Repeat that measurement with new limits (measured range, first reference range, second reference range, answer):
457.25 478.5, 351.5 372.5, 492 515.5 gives -0.11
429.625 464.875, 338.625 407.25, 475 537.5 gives -0.07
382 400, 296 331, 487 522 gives 0.15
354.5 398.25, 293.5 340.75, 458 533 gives 0.13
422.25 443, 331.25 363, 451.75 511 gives -0.08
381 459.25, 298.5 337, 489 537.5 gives 0.06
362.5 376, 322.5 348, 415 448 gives 0.09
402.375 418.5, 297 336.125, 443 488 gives 0.11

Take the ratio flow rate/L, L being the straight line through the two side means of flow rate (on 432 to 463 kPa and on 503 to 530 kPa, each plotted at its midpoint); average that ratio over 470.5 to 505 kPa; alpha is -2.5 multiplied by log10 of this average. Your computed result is 0.08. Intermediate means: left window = 166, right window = 142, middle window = 141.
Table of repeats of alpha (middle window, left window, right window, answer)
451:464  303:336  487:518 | -0.02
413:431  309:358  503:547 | 0.04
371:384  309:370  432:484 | 0.05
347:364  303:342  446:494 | 0.12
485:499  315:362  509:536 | 0.04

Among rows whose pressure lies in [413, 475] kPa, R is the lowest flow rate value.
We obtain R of 145.4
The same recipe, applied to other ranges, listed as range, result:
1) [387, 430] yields 145.7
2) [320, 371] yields 158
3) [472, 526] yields 75.95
